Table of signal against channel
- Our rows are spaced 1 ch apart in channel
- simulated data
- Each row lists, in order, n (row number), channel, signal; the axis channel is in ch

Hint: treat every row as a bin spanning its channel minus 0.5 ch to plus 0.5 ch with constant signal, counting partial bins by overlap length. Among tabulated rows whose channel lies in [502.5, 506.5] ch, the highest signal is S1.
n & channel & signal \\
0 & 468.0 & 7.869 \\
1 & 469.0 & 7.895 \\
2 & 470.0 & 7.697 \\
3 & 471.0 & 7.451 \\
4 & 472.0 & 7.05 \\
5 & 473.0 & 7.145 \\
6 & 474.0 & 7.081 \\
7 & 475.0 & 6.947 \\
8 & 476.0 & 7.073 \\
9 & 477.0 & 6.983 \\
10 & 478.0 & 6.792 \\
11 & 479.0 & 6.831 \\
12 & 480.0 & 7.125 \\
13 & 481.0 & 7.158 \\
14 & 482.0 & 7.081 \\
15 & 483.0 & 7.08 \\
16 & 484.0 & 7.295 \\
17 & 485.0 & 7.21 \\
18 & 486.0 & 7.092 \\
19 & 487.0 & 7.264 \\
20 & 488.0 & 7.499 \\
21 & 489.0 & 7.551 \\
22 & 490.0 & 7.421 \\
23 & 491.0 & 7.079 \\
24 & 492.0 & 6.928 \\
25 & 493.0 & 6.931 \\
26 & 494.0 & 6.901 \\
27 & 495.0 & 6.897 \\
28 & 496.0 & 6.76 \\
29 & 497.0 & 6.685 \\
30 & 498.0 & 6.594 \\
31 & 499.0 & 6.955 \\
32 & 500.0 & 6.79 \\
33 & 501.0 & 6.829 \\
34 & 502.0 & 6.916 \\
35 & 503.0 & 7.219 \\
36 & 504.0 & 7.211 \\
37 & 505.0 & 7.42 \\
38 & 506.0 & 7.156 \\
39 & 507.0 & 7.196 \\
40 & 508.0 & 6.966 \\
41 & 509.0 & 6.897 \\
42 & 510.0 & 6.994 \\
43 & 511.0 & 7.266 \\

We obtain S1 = 7.42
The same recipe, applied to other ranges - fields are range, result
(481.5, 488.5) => 7.499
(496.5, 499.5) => 6.955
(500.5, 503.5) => 7.219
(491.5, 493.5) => 6.931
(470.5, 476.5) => 7.451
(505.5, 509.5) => 7.196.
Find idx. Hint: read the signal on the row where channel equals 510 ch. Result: 6.994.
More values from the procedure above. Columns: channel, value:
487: 7.264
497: 6.685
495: 6.897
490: 7.421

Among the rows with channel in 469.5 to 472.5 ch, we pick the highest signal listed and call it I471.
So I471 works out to 7.697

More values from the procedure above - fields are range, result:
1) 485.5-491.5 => 7.551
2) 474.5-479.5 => 7.073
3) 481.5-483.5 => 7.081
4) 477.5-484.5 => 7.295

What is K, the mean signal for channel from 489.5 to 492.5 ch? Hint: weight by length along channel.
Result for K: 7.14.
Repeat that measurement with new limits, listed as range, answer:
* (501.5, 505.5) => 7.19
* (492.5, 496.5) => 6.87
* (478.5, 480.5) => 6.98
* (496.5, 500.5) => 6.76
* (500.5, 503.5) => 6.99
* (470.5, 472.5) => 7.25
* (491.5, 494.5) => 6.92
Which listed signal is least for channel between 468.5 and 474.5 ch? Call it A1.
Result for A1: 7.05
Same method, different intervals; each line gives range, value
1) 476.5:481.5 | 6.792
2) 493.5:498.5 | 6.594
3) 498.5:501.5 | 6.79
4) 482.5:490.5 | 7.08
